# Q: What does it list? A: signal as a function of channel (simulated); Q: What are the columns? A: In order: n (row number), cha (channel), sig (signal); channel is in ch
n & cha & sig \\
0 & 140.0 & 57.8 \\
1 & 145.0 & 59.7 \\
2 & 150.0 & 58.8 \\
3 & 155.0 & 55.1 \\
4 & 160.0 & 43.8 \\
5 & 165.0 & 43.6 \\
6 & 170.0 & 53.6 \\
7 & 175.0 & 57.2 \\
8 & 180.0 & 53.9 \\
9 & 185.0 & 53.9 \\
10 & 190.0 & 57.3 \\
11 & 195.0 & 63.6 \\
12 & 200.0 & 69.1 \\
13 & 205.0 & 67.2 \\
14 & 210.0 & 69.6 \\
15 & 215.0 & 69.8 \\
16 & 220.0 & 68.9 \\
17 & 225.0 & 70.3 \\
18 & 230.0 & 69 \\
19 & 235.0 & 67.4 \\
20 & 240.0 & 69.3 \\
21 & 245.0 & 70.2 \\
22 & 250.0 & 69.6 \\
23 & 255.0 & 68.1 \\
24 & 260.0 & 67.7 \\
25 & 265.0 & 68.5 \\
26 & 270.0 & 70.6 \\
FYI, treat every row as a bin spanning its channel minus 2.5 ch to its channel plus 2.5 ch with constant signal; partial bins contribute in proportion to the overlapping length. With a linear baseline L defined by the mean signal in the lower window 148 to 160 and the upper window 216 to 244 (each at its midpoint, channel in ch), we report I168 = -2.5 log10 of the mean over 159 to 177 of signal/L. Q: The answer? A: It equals 0.15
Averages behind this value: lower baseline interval 54.1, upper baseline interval 69.1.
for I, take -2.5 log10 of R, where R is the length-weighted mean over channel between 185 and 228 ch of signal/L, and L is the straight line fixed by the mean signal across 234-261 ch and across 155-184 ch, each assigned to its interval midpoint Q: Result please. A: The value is -0.12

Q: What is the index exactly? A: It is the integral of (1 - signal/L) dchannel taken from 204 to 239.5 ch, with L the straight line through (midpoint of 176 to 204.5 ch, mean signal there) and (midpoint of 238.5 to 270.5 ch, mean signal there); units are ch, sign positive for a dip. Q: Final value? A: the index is -2.5 ch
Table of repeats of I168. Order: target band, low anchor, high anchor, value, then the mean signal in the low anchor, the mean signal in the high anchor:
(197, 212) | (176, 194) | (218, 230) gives -0.095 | 55.9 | 69.5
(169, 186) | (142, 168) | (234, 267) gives 0.027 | 52.3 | 68.7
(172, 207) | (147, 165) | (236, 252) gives -0.030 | 51.5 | 69.5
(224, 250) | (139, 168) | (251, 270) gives -0.067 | 52.9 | 68.5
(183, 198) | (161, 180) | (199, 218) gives 0.033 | 51.2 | 68.9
